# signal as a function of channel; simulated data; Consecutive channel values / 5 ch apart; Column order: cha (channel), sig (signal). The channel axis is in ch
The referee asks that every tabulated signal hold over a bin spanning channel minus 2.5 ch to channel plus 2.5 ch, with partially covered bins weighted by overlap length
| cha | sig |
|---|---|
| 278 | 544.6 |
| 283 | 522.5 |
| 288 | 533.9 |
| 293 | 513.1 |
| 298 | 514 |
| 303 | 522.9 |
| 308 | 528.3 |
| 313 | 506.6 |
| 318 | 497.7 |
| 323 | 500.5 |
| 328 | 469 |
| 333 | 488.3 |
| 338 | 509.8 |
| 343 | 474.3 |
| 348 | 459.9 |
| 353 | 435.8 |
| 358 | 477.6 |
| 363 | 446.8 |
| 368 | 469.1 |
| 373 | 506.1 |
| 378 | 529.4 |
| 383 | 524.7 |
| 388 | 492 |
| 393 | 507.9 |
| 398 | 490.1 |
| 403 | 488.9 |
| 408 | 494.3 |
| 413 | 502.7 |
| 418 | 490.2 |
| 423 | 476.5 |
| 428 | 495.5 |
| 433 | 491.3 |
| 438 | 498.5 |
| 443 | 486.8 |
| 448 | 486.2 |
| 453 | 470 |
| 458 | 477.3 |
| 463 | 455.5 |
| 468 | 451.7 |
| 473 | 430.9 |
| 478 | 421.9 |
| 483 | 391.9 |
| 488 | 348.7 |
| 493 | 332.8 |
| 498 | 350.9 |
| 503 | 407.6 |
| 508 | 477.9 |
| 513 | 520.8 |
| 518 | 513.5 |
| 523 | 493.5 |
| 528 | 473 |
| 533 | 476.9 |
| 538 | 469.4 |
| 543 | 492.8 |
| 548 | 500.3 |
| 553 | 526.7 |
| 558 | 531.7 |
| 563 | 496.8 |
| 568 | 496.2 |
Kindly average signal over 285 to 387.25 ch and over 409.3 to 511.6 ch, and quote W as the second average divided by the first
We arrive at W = 0.91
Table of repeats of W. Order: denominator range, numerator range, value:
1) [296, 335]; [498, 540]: 0.94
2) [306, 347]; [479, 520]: 0.84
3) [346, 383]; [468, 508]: 0.82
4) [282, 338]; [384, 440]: 0.97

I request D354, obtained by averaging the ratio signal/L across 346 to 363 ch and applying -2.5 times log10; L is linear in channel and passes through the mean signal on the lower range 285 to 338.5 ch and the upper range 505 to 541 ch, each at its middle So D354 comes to 0.11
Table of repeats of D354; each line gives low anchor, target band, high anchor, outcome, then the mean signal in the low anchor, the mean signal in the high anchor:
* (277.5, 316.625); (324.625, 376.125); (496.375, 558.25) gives 0.08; 521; 480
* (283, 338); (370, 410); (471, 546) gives -0.05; 508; 441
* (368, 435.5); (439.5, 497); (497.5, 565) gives 0.14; 498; 485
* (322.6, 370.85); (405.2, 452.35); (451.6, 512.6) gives -0.12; 472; 421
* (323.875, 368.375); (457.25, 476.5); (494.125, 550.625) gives 0.04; 471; 467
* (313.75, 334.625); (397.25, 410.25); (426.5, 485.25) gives -0.04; 490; 463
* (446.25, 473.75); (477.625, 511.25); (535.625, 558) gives 0.22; 463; 501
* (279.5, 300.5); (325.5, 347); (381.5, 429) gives 0.06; 522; 496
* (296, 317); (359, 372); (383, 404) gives 0.09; 517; 499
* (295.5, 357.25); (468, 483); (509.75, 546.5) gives 0.16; 492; 491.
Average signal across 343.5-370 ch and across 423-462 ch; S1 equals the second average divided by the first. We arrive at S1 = 1.06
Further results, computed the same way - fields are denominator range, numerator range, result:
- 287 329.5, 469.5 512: 0.79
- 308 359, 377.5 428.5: 1.03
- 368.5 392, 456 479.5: 0.88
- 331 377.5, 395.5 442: 1.03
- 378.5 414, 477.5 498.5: 0.73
